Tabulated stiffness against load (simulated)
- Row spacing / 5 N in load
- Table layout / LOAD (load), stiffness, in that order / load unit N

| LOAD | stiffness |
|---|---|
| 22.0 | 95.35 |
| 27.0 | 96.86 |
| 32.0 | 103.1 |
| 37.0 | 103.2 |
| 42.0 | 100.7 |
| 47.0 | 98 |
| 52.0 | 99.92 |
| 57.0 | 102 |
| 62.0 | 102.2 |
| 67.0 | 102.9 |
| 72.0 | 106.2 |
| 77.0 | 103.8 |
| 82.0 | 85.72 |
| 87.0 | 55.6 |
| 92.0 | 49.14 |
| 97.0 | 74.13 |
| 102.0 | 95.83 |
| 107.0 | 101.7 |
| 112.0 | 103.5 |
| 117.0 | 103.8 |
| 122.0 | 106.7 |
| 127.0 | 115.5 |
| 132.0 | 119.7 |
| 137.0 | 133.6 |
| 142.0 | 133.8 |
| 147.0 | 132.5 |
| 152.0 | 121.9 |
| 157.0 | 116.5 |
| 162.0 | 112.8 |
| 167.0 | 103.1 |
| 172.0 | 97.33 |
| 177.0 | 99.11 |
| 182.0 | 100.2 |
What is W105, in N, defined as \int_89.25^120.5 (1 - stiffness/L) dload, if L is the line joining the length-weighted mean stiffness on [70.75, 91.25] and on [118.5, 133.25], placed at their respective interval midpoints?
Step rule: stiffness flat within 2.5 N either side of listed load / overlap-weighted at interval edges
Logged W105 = 3.6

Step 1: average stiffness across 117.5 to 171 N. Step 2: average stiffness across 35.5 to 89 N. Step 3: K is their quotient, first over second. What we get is 1.23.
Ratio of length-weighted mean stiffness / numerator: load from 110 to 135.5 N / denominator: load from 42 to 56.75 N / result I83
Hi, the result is 1.1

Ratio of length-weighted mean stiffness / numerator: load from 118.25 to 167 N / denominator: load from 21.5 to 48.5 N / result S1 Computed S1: 1.20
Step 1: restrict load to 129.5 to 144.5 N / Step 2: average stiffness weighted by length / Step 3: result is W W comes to 129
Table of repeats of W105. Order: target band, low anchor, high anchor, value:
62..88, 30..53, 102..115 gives 1.9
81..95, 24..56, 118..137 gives 6.1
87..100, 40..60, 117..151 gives 5.8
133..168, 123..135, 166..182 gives -4.5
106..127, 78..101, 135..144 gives -0.2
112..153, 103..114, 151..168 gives -4.7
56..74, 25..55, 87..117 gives -1.8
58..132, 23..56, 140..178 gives 8.8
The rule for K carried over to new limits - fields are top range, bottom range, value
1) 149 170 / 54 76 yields 1.10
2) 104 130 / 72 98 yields 1.38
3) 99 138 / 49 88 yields 1.13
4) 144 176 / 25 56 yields 1.13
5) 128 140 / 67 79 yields 1.20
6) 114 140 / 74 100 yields 1.55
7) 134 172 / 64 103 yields 1.43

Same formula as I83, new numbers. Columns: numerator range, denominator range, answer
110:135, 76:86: 1.26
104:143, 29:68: 1.12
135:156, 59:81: 1.26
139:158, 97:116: 1.31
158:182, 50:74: 1.01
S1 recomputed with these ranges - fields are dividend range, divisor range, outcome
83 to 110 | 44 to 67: 0.76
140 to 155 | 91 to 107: 1.62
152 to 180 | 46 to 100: 1.21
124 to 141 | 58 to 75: 1.19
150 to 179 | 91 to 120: 1.20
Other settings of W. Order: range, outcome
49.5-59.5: 101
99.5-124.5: 102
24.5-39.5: 101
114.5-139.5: 116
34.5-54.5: 100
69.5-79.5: 105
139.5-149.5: 133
